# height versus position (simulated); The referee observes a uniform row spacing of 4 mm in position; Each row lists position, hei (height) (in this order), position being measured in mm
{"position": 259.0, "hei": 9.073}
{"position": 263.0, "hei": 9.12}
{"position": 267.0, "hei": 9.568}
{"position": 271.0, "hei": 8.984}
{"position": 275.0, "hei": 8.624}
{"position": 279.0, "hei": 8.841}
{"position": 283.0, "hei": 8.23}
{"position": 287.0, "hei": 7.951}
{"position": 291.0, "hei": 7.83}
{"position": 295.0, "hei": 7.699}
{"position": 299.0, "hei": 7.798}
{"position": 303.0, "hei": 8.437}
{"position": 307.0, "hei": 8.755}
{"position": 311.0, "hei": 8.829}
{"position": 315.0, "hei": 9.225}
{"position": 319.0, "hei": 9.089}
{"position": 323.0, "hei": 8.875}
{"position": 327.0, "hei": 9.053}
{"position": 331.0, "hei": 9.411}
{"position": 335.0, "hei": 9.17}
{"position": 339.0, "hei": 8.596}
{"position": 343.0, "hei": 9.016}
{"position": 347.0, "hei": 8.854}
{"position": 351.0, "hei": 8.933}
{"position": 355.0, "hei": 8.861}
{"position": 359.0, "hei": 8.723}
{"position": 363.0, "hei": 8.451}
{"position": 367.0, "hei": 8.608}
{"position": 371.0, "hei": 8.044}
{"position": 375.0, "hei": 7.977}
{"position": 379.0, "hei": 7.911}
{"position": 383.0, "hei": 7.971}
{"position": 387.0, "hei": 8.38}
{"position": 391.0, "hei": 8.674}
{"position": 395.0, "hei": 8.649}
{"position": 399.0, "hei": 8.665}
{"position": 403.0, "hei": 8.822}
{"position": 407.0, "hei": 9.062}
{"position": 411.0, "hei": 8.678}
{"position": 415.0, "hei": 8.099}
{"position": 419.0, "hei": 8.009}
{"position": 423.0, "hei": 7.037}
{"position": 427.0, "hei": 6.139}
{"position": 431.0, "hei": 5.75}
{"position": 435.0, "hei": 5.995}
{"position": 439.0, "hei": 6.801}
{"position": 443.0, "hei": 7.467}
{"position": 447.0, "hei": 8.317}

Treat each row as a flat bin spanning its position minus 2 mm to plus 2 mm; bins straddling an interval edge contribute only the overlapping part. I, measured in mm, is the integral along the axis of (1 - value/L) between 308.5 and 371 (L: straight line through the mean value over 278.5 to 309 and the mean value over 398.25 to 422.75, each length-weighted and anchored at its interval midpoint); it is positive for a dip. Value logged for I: -4.6 mm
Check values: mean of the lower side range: 8.16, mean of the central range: 8.88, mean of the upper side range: 8.44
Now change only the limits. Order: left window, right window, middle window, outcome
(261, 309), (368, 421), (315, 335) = -1.6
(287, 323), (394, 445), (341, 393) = -3.2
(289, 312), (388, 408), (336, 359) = -1.1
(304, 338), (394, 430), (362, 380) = 0.6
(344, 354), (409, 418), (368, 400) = 1.2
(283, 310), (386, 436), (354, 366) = -1.0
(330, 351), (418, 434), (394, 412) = -3.8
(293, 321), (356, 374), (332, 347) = -0.8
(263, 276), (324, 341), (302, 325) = 0.4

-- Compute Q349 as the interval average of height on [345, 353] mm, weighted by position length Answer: 8.89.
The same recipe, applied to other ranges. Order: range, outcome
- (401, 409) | 8.94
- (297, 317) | 8.61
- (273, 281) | 8.73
